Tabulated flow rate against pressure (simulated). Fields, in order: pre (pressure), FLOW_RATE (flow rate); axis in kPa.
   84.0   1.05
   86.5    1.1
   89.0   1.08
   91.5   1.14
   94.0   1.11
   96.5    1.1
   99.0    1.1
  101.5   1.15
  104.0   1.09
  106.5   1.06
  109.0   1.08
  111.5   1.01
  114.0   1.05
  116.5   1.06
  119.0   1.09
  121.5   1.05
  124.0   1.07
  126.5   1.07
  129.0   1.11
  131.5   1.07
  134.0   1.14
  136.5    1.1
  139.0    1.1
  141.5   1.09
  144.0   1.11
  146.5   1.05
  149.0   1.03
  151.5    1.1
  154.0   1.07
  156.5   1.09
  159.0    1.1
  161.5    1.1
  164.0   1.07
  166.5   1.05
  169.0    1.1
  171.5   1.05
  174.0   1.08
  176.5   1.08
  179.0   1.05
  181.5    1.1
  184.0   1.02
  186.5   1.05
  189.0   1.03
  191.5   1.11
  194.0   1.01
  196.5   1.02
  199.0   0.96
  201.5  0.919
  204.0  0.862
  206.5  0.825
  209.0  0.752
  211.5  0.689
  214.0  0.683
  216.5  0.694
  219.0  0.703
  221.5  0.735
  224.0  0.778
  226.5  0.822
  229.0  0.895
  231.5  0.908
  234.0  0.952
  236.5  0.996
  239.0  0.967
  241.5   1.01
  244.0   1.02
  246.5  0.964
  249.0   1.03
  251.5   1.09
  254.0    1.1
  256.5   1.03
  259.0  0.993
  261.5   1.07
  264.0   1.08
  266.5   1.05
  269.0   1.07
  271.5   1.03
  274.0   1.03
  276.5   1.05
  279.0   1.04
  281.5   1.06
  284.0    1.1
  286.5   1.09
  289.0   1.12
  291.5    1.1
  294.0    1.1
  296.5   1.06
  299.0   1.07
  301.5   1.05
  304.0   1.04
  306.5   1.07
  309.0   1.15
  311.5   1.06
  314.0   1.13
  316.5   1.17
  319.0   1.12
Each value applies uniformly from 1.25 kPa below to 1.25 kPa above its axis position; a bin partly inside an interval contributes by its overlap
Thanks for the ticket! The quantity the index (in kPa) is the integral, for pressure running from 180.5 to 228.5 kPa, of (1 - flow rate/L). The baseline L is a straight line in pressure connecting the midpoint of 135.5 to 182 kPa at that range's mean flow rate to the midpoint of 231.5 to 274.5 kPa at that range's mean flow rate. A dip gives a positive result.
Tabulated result 7.9 kPa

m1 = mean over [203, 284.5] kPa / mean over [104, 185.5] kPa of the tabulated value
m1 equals 0.87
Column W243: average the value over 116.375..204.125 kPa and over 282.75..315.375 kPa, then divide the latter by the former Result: 1.02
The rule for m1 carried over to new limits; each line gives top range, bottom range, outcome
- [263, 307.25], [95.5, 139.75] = 0.99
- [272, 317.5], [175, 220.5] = 1.18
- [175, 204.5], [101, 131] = 0.95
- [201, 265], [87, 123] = 0.84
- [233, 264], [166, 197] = 0.96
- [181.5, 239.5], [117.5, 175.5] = 0.82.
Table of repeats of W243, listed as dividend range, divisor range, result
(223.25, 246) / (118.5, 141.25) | 0.86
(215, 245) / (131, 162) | 0.80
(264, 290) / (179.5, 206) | 1.06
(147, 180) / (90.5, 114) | 0.99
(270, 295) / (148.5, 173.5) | 0.99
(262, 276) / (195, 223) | 1.31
